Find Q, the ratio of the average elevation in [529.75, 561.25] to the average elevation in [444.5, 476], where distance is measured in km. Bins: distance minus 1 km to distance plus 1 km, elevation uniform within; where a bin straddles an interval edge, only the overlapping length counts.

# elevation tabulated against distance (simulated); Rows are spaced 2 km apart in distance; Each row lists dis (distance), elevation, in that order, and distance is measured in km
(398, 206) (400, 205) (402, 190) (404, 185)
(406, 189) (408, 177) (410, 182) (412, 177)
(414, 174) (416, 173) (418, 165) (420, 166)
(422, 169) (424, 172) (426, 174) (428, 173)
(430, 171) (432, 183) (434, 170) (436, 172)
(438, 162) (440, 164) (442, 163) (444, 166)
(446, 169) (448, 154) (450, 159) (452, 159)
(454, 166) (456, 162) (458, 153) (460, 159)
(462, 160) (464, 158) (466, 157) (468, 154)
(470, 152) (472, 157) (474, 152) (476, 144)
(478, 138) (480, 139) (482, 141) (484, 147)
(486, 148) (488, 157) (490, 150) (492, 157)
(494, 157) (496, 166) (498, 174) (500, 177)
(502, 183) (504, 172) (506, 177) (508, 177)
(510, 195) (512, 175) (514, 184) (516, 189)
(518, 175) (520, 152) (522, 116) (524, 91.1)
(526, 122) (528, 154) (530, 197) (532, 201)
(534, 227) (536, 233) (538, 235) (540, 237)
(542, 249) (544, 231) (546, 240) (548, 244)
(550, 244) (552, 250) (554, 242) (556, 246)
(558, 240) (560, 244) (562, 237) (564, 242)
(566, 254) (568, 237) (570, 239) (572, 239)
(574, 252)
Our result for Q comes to 1.5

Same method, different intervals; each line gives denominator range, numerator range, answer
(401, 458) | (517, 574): 1.26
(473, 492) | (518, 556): 1.39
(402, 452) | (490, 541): 1.03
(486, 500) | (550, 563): 1.52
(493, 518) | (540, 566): 1.37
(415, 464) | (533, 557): 1.45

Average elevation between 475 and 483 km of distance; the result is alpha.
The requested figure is 140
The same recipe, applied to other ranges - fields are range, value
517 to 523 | 148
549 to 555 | 245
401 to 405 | 188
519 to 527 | 120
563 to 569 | 244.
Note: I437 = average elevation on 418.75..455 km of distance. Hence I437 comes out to 167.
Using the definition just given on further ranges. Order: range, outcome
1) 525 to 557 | 222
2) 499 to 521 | 178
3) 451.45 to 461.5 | 160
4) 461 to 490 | 150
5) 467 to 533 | 160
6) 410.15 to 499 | 161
